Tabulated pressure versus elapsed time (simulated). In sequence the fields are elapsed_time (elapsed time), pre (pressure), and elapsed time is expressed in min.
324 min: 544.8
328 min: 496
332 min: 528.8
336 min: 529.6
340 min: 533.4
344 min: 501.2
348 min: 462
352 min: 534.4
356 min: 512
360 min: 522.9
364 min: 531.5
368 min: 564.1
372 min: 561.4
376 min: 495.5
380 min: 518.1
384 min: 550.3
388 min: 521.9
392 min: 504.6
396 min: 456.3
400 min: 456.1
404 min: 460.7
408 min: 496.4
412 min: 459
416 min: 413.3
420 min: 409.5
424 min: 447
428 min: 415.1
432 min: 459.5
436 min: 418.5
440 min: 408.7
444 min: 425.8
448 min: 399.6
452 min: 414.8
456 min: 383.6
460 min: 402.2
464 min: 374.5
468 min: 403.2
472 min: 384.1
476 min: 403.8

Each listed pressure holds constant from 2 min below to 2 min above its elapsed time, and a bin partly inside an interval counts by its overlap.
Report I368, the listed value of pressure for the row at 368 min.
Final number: 564.1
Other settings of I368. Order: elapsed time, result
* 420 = 409.5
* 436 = 418.5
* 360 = 522.9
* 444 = 425.8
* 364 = 531.5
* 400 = 456.1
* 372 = 561.4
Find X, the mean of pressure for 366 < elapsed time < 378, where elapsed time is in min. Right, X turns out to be 540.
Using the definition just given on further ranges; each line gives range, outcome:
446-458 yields 399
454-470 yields 391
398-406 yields 458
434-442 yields 414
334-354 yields 512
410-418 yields 436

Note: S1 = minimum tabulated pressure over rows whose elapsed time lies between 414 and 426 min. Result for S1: 409.5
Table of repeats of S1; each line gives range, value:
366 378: 495.5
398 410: 456.1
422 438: 415.1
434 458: 383.6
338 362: 462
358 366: 522.9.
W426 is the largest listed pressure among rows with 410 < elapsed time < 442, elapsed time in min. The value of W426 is 459.5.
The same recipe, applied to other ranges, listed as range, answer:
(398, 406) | 460.7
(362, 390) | 564.1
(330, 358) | 534.4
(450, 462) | 414.8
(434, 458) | 425.8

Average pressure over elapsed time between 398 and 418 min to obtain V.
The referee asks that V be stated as 457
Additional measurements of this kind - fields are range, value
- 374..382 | 507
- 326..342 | 522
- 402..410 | 479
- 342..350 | 482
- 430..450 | 422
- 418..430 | 424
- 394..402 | 456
